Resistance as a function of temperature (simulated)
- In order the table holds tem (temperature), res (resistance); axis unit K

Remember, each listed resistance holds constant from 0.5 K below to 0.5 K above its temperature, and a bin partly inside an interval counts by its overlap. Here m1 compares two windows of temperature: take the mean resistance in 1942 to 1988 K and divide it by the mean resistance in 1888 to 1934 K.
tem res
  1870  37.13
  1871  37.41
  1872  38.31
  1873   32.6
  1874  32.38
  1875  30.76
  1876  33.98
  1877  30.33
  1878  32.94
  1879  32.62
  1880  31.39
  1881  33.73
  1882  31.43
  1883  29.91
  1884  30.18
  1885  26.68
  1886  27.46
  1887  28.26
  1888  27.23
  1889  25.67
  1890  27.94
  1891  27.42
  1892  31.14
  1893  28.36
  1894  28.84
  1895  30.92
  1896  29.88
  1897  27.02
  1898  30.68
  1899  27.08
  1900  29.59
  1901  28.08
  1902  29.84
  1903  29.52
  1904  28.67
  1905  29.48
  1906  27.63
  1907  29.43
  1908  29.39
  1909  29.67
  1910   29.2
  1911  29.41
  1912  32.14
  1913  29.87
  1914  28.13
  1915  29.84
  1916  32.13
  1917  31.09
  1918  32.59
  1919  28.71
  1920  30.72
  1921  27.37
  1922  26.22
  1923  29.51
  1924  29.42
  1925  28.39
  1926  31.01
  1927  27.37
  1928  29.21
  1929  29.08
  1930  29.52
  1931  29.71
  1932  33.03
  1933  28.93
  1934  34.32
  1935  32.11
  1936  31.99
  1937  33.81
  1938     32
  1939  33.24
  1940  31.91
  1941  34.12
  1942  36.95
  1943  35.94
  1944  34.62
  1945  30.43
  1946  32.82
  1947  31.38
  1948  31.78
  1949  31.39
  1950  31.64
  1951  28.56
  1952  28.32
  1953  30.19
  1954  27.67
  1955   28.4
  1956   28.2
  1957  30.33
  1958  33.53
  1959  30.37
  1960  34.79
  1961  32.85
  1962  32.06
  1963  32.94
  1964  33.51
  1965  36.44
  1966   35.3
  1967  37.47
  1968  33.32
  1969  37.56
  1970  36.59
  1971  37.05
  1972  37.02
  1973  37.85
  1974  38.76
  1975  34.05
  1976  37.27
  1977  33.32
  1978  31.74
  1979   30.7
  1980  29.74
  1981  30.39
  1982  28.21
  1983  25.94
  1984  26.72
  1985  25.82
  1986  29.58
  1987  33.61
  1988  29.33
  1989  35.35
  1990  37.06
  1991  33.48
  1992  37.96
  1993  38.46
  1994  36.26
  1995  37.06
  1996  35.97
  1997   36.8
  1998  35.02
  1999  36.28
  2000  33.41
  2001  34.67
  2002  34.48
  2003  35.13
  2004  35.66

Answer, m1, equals 1.10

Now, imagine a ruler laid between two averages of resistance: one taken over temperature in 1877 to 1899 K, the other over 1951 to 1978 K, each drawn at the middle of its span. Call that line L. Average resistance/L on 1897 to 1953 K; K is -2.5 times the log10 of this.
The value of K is 0.03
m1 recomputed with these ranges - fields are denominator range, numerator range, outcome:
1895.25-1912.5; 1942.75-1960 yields 1.06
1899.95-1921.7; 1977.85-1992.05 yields 1.04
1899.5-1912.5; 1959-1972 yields 1.19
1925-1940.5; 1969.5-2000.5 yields 1.09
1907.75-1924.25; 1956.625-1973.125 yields 1.16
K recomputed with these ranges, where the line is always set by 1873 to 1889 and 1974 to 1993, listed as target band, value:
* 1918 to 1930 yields 0.078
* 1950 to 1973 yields -0.040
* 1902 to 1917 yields 0.046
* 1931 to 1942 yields -0.043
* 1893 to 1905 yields 0.062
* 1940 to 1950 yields -0.055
